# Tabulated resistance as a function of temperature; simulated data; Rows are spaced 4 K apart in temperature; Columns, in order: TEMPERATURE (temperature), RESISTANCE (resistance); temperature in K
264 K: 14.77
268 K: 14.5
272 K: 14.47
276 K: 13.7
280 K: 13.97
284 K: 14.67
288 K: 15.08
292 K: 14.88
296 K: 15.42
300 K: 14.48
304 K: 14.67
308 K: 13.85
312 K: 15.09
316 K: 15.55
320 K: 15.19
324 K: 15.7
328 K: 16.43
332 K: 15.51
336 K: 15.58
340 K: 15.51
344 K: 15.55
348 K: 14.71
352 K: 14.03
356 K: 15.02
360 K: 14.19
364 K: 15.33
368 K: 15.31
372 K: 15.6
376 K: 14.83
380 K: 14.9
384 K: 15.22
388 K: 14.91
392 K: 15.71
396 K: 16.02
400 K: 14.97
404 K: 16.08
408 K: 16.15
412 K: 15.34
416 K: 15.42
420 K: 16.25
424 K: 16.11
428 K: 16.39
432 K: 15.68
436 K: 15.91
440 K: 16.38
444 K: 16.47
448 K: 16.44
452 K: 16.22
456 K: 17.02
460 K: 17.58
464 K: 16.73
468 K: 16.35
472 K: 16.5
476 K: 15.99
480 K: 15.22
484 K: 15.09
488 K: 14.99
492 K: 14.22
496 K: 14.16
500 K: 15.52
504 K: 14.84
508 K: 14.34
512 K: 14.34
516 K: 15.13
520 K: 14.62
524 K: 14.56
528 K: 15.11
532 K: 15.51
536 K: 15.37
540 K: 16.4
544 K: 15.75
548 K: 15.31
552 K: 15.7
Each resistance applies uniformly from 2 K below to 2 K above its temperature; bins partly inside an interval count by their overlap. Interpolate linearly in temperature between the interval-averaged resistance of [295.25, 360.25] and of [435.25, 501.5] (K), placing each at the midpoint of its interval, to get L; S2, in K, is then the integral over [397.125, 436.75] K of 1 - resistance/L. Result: -0.5 K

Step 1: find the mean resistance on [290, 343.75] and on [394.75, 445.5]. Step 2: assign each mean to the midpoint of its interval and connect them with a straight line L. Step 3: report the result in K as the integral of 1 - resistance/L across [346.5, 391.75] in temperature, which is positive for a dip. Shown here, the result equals 1.9 K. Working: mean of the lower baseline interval 15.2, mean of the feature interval 14.9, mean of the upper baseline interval 15.9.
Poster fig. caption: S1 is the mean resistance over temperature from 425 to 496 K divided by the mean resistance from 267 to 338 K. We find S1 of 1.1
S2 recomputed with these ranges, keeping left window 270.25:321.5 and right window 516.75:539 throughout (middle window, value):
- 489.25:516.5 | 0.8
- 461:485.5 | -1.7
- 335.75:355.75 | -0.3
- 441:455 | -1.4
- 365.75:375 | -0.4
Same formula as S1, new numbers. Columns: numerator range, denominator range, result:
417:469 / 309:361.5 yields 1.08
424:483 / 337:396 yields 1.08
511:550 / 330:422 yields 0.99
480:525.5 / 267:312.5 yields 1.01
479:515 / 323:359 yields 0.96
